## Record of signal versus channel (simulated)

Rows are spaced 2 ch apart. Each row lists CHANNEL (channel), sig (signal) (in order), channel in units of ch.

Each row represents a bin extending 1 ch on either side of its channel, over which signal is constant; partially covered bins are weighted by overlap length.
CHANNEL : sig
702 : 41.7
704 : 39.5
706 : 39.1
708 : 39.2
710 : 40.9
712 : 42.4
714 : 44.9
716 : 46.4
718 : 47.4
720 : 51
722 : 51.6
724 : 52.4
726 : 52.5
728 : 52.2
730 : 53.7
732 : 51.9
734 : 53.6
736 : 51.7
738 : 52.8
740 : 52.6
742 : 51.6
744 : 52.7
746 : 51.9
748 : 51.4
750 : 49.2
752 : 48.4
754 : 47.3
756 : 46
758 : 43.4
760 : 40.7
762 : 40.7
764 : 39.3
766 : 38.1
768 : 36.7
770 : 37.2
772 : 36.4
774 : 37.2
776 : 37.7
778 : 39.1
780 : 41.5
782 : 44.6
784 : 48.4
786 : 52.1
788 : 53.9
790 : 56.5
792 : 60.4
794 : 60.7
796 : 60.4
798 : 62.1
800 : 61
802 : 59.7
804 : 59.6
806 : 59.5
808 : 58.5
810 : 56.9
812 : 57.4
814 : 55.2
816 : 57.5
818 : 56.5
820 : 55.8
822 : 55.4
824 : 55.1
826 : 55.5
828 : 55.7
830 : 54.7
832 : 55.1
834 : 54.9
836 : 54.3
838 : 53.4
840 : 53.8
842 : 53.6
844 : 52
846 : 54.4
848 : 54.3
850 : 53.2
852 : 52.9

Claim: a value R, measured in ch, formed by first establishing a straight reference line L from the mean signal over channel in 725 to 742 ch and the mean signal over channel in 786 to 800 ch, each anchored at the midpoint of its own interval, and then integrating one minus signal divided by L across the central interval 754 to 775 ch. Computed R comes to 5.9 ch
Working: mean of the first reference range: 52.6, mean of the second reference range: 58.6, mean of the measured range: 39.9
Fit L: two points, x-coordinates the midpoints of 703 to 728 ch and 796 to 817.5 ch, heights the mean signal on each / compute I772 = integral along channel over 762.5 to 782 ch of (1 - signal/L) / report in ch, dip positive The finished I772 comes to 5.6 ch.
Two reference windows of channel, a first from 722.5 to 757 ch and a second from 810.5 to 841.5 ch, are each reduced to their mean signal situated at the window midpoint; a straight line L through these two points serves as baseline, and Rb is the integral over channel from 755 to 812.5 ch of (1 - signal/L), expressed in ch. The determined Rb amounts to 4.7 ch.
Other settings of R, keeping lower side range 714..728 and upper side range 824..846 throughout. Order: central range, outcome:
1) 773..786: 2.5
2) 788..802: -1.8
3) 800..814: -1.4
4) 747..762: 1.5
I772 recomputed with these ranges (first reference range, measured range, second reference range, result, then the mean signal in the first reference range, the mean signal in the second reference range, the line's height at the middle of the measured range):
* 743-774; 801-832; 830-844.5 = -3.4 ch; 43.7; 54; 51.3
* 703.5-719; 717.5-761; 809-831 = -4.2 ch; 42.6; 56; 46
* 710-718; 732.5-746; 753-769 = -3.0 ch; 44.5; 41.5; 42.9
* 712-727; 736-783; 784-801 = 8.1 ch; 49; 57.8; 53.8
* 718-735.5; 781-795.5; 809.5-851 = -0.1 ch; 52.1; 55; 53.8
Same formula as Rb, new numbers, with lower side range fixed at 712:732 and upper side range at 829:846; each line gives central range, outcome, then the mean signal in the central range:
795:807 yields -1.7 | 60.4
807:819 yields -0.9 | 57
